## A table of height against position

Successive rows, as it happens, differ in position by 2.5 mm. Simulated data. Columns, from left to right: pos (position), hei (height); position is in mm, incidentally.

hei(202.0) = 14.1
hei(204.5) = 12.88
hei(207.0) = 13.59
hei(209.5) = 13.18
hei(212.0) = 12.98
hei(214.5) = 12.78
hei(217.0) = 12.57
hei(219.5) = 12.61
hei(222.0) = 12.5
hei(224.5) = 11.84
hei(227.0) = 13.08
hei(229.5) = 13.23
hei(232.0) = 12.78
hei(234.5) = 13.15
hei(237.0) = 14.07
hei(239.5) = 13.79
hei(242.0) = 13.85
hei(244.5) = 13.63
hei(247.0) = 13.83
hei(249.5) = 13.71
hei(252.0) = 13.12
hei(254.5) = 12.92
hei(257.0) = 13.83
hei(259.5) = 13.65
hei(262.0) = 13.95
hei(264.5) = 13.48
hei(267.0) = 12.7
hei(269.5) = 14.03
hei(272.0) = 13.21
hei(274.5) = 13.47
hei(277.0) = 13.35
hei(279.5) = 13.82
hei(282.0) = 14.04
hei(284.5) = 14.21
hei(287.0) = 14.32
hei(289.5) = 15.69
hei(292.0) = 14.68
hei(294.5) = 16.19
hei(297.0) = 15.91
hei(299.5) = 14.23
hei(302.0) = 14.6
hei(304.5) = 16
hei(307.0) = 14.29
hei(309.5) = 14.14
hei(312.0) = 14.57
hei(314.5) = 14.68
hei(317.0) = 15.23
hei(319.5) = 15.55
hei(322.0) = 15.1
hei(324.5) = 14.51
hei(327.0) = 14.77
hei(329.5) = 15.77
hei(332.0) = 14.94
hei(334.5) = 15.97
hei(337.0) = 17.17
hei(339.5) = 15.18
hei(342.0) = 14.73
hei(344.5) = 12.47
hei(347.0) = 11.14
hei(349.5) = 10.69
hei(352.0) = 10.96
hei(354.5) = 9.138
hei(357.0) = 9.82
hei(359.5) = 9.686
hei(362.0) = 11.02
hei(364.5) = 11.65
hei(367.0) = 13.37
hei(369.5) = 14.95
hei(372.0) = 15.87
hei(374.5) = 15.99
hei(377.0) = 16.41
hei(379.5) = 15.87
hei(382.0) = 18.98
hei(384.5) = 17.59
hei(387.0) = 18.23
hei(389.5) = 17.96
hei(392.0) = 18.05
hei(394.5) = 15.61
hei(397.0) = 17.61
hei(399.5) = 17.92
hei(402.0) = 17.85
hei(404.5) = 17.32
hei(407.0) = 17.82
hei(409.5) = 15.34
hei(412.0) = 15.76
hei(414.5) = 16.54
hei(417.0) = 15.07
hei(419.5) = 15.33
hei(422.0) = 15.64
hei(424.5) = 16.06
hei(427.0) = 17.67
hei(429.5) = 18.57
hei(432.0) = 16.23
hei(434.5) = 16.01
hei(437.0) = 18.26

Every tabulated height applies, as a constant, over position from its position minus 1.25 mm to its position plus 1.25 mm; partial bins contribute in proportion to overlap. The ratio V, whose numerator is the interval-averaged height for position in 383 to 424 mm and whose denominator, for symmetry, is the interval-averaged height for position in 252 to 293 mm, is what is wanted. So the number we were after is 1.22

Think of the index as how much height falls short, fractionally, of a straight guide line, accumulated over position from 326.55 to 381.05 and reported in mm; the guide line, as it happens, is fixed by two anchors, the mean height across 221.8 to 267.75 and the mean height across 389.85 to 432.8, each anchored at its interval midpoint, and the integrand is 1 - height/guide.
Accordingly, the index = 7.1 mm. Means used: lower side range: 13.3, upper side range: 16.8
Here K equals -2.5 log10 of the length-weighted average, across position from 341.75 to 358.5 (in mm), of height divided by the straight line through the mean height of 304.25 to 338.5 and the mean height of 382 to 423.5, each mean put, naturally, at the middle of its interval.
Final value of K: 0.39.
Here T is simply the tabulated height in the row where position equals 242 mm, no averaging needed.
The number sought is 13.85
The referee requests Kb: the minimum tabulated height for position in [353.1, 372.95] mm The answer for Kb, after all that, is 9.138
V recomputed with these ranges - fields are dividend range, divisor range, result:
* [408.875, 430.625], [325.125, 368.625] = 1.26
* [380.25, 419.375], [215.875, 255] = 1.30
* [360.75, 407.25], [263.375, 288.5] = 1.19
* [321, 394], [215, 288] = 1.08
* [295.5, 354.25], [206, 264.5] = 1.09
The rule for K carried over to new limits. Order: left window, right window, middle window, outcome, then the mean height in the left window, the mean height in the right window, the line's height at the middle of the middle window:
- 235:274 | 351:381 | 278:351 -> -0.11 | 13.6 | 13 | 13.2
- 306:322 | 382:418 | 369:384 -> 0.00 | 14.8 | 17.1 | 16.5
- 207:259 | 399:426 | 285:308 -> -0.06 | 13.2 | 16.4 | 14.3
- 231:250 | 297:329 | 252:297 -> 0.02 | 13.6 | 14.9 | 14.2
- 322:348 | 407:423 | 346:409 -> 0.03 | 14.7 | 15.8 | 15.3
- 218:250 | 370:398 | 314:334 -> 0.03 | 13.2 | 17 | 15.5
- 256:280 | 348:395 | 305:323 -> -0.07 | 13.5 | 14.3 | 13.9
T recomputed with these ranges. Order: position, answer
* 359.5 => 9.686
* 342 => 14.73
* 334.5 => 15.97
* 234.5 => 13.15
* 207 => 13.59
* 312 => 14.57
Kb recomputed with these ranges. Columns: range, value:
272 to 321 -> 13.21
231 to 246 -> 12.78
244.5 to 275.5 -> 12.7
